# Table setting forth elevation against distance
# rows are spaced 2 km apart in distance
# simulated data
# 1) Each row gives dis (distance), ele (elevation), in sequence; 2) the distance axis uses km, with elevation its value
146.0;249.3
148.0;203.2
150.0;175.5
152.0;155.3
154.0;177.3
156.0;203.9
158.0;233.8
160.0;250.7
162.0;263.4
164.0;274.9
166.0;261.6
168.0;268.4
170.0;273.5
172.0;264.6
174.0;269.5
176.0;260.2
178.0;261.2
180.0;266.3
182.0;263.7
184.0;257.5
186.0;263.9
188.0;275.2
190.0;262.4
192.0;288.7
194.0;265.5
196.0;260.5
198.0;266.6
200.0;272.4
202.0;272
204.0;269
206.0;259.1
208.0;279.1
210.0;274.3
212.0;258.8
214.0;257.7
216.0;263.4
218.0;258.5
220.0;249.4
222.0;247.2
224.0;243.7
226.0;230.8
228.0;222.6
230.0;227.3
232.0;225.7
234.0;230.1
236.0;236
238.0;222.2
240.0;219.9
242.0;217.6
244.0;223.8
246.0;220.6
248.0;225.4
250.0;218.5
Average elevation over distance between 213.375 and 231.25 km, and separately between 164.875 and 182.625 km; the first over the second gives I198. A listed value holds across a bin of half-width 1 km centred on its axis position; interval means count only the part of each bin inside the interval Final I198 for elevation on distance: 0.9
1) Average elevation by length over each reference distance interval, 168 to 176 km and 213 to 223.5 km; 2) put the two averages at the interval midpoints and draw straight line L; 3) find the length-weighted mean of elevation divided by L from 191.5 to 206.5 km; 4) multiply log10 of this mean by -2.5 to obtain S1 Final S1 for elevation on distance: -0.036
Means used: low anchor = 268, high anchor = 255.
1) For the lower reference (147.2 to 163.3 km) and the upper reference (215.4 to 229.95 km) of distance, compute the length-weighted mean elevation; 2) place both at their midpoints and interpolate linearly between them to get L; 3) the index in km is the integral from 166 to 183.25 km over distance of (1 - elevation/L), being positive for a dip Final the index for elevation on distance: -3.7 km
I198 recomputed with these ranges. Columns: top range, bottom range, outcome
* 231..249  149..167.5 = 1.01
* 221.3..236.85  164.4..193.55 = 0.87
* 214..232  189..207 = 0.90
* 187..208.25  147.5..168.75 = 1.20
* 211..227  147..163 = 1.21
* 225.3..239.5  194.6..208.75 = 0.85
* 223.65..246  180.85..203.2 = 0.84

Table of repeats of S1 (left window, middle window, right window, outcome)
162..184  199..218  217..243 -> -0.09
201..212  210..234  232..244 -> 0.01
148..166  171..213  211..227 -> -0.13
